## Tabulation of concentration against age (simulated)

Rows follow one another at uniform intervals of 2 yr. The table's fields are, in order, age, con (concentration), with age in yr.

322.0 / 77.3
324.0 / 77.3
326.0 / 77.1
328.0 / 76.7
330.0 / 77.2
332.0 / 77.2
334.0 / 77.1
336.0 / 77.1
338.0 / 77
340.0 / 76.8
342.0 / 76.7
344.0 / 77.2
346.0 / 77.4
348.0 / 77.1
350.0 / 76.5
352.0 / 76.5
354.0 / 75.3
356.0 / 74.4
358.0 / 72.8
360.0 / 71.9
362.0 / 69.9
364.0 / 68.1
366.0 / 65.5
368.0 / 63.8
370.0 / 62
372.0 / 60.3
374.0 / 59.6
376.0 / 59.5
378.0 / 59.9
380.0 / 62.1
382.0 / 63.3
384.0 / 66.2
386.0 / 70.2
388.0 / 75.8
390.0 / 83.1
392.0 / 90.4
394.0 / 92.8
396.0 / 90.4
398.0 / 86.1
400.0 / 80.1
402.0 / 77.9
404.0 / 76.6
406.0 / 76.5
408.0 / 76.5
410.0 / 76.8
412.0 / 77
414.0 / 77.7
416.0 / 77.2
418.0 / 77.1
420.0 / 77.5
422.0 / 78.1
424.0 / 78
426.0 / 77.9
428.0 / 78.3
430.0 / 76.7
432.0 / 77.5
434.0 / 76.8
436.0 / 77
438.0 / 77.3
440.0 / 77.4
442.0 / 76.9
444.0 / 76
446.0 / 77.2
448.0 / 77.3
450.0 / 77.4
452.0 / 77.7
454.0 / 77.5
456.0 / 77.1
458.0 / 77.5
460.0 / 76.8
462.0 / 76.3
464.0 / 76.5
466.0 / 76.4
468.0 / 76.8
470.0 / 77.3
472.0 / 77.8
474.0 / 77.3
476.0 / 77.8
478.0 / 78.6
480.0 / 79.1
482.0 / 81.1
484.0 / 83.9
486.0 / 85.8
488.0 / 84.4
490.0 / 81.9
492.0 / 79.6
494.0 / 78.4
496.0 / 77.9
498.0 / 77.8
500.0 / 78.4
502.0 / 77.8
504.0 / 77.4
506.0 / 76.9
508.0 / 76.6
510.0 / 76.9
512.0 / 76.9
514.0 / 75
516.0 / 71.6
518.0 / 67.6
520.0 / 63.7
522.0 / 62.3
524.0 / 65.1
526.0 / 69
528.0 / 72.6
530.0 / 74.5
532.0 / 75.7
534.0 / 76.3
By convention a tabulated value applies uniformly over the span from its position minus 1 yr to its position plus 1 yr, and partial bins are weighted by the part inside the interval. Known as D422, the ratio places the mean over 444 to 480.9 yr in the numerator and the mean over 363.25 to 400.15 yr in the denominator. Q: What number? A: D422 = 1.1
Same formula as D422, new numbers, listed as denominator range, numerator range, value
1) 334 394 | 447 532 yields 1.07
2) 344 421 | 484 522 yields 1.04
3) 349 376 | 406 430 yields 1.13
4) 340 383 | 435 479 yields 1.11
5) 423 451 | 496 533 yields 0.95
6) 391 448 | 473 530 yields 0.96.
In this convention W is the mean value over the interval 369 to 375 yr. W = 60.6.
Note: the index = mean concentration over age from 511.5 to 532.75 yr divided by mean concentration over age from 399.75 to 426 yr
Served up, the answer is 0.9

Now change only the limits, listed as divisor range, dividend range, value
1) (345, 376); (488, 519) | 1.10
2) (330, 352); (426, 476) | 1.00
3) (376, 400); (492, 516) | 1.02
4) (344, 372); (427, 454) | 1.08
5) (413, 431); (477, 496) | 1.05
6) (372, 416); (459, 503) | 1.05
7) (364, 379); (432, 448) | 1.24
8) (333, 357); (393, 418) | 1.05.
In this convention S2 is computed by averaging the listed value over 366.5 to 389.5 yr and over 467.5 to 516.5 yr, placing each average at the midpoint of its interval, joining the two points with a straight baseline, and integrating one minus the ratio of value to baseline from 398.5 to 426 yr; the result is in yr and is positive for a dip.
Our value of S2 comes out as -3.6 yr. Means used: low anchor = 64.3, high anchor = 78.6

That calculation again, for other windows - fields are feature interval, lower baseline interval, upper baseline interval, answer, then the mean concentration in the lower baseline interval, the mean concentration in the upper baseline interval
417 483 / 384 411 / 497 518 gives 0.78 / 80.5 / 76.1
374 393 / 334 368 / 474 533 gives 1.29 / 74.2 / 76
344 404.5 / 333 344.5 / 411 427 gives 3.41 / 77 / 77.6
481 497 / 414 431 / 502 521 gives -1.46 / 77.6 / 73.8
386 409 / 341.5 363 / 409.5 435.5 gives -1.59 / 75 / 77.4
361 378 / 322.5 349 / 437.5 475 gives 3.02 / 77.1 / 77.1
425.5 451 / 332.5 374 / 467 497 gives 0.04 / 72.4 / 79.8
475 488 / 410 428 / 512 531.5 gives -1.54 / 77.6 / 69.6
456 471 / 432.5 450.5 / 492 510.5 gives 0.09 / 77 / 77.7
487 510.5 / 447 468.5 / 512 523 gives -2.40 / 77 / 68.8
